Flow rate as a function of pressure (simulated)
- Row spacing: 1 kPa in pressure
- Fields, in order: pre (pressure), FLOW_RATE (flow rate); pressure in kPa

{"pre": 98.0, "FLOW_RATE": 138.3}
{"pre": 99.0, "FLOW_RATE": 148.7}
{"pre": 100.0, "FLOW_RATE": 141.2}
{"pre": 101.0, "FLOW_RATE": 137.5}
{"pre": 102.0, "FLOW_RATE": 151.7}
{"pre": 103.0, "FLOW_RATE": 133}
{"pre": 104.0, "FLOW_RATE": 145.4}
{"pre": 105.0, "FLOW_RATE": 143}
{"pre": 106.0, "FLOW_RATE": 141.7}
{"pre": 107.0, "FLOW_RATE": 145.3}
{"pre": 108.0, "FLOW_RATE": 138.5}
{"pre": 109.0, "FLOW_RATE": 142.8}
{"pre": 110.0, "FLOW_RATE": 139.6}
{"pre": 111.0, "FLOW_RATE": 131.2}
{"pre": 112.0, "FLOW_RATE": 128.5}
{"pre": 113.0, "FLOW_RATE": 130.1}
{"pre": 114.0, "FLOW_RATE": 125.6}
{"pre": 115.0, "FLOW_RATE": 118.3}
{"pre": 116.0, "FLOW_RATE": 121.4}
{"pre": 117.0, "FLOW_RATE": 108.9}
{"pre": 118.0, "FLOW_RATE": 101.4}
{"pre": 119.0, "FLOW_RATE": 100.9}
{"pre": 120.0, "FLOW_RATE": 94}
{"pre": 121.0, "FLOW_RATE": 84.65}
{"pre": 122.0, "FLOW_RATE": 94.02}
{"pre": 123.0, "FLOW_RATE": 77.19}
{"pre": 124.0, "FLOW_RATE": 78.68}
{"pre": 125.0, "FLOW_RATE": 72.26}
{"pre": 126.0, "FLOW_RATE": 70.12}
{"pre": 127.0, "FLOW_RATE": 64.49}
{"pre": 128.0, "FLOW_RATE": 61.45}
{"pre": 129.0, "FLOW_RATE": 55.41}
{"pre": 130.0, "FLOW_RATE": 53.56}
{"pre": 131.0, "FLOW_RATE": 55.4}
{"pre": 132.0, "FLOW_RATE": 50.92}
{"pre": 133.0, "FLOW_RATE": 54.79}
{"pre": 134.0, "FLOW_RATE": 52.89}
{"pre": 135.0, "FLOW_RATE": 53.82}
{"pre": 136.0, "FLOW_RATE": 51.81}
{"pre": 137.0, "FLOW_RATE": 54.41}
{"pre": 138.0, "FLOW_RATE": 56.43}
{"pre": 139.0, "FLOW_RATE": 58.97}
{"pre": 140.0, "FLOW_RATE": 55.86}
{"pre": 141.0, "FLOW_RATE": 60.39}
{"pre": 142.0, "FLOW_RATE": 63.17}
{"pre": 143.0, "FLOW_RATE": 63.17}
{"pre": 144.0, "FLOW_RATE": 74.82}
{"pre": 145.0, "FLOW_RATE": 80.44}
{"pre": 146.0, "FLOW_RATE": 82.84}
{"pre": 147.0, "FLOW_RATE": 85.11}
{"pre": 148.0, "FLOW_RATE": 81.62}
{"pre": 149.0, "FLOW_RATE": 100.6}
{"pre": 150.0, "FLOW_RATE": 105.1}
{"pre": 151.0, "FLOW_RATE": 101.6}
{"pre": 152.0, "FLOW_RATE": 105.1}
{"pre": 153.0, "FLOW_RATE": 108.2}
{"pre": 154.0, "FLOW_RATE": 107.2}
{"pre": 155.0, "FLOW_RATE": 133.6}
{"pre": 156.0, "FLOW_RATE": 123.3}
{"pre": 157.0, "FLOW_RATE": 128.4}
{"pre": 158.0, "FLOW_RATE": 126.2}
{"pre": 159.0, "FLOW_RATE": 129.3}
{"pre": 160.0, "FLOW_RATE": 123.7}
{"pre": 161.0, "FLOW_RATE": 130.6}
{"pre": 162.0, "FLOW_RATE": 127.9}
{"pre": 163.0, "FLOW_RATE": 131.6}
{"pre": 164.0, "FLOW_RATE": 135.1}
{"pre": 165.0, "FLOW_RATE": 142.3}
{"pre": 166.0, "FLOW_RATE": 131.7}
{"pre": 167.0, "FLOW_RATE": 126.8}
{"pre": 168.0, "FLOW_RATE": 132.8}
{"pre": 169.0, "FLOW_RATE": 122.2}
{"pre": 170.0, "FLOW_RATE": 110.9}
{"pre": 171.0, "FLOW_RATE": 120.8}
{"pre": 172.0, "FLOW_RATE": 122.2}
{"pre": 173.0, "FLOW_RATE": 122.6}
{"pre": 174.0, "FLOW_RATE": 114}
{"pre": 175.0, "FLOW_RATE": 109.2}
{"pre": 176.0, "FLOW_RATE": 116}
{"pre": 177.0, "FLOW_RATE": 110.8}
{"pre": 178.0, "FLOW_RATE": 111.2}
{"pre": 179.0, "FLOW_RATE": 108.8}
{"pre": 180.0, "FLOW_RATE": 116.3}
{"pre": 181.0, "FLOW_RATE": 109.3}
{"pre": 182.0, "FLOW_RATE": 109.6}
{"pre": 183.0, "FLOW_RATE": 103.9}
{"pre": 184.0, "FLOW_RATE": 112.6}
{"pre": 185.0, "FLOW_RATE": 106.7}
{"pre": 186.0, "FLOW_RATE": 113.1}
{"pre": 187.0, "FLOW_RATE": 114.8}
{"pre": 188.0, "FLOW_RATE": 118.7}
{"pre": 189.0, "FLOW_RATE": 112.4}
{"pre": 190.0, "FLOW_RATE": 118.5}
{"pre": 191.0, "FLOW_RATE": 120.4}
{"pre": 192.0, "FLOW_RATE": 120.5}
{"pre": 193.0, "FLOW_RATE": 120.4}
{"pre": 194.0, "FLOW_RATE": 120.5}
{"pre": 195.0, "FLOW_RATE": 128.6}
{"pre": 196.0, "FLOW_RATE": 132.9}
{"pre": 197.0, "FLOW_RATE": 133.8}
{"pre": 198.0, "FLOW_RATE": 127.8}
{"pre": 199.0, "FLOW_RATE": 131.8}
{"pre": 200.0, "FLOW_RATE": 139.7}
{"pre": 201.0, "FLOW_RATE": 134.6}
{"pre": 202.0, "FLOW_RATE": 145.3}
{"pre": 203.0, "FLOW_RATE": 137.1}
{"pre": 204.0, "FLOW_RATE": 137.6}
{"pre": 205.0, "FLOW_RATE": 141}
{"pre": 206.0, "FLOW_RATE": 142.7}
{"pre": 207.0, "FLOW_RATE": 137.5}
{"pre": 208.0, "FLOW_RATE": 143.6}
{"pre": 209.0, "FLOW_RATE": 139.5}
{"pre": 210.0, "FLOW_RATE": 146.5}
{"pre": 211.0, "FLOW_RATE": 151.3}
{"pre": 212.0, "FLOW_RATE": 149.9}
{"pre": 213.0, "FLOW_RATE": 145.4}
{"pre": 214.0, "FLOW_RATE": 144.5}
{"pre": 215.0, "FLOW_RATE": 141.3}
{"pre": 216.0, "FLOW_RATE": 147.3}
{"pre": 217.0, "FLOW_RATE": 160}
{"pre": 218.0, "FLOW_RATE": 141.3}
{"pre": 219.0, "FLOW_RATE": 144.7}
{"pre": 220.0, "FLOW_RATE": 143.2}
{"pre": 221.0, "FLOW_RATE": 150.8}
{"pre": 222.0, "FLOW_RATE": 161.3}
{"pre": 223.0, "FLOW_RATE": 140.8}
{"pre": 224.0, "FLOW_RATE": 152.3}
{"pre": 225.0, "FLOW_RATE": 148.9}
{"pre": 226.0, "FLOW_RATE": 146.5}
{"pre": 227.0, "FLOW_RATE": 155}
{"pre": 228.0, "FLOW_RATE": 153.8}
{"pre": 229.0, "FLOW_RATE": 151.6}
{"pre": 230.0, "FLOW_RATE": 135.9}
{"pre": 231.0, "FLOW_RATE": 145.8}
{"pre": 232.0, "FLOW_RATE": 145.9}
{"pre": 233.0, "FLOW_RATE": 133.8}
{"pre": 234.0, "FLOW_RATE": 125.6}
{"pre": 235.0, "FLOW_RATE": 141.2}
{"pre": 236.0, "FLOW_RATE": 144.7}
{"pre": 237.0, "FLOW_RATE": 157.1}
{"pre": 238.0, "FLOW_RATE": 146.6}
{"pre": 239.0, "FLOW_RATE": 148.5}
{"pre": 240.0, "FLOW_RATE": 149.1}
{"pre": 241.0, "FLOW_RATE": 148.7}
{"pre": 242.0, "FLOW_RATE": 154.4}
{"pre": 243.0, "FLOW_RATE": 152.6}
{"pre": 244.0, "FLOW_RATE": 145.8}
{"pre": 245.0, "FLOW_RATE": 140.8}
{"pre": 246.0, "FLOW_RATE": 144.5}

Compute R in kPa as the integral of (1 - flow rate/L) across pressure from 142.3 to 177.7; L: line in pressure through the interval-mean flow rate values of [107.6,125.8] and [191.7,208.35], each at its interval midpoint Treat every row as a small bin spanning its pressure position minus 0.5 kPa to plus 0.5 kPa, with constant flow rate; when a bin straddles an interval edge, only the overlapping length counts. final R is 2.7 kPa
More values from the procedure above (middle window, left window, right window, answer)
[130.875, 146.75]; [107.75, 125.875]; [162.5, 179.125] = 7.4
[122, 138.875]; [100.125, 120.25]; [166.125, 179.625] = 8.7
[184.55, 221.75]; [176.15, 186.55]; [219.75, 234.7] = -2.2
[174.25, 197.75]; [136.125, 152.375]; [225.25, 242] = -1.6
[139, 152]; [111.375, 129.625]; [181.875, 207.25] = 3.1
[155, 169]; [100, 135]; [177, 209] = -1.7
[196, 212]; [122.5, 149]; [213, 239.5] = -1.6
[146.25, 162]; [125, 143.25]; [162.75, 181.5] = -3.7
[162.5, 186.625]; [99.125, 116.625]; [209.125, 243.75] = 4.1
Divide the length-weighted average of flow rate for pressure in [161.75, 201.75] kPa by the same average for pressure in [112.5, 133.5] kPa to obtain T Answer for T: 1.44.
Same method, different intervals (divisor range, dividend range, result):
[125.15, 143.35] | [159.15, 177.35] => 2.15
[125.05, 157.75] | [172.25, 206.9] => 1.58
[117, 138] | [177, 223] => 1.88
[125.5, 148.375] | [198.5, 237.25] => 2.31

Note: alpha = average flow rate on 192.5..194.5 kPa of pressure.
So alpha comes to 120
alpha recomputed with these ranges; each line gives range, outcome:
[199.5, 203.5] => 139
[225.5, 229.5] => 152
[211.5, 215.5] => 145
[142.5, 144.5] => 69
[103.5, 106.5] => 143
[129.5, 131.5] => 54.5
